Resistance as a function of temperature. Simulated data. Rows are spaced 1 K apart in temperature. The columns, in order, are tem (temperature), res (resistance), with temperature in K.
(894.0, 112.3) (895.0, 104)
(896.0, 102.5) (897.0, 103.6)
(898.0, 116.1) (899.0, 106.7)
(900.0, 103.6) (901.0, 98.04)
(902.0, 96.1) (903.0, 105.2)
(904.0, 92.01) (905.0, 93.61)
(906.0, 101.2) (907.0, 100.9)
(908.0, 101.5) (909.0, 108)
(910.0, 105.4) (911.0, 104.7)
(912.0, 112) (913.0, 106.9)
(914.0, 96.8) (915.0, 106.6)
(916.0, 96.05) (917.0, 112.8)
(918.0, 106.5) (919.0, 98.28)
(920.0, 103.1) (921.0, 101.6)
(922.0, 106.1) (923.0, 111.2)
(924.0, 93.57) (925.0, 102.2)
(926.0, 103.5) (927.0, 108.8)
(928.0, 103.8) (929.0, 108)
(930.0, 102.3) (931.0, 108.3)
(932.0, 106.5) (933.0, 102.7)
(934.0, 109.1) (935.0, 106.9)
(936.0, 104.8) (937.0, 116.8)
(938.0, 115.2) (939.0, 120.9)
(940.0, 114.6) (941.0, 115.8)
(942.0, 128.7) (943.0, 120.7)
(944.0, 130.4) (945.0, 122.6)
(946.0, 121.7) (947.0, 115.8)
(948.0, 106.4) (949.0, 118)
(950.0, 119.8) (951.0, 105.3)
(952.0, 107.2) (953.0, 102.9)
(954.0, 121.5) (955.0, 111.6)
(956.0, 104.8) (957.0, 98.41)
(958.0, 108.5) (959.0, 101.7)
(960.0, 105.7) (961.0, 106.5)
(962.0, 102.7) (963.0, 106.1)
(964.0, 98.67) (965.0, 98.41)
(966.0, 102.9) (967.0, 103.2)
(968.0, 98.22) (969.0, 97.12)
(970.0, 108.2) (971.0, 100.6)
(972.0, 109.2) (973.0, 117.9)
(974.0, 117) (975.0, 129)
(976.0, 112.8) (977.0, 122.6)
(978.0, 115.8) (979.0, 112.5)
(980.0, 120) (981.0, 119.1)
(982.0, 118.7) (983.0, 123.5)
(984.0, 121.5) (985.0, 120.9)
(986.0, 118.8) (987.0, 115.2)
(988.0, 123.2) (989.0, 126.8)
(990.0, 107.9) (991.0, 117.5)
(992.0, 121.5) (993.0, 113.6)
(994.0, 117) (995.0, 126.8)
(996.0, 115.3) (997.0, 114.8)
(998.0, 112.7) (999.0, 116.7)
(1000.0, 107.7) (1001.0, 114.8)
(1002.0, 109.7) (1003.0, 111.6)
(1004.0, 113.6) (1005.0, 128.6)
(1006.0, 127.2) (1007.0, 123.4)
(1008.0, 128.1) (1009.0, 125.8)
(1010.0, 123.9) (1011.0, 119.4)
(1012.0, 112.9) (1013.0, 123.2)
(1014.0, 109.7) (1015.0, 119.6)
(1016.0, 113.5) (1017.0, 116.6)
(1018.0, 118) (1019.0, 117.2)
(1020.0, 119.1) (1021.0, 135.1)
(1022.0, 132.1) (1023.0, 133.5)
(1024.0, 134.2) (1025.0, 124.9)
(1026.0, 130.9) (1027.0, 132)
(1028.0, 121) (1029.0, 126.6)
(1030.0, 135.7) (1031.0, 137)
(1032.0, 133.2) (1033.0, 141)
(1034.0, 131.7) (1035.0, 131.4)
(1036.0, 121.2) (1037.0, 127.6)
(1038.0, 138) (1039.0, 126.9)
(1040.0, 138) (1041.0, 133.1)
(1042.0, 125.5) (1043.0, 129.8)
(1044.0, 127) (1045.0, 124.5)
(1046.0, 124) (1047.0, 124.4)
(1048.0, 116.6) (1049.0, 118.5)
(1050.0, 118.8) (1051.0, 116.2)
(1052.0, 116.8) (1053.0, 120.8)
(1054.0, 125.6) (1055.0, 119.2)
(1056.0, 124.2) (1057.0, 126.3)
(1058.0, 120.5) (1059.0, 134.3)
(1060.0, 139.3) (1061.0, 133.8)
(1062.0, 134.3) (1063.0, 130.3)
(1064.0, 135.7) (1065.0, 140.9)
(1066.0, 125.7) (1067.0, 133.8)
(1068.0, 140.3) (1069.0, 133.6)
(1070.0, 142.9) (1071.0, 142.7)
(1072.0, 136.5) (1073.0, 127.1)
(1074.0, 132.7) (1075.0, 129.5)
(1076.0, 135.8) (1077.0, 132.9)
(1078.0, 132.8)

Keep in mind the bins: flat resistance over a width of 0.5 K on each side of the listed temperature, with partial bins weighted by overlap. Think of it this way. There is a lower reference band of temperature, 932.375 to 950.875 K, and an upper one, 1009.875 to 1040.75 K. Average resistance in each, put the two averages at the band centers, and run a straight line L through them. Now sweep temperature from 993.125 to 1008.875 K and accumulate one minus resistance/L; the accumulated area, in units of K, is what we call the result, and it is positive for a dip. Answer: 0.7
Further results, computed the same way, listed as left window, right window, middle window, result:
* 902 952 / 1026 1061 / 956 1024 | 1.8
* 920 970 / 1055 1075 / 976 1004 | 0.1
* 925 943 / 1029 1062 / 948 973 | 1.9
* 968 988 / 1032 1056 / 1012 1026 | -0.1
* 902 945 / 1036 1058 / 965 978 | 0.5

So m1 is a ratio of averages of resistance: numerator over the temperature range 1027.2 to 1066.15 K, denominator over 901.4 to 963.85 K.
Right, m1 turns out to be 1.19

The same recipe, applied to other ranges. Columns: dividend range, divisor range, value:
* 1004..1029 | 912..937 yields 1.18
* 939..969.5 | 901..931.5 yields 1.07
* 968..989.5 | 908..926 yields 1.12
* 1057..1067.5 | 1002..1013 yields 1.10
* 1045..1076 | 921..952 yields 1.16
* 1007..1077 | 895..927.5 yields 1.24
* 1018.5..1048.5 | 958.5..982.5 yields 1.18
